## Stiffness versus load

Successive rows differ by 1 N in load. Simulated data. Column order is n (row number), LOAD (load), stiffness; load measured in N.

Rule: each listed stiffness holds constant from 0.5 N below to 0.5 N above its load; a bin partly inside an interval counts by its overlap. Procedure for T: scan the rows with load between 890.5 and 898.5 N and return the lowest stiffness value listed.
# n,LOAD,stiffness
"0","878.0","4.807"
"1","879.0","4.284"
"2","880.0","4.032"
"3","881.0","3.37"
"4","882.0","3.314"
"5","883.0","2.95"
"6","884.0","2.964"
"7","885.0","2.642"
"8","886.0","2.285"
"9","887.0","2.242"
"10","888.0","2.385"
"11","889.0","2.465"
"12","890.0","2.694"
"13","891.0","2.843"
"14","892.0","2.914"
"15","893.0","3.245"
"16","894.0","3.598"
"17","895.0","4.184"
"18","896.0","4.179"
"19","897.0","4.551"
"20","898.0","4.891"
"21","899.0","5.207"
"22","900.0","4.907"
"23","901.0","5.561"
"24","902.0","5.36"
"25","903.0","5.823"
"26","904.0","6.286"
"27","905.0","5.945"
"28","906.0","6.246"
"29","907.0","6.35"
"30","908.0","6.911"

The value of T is 2.843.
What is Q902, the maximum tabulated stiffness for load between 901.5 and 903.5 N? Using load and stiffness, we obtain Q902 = 5.823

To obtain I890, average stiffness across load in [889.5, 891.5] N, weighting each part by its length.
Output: 2.77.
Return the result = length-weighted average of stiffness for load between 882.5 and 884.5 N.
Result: 2.96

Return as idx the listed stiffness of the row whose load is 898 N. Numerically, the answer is 4.891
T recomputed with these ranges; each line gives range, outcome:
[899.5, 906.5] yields 4.907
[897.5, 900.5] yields 4.891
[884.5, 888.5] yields 2.242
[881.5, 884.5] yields 2.95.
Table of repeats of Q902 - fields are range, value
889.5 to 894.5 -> 3.598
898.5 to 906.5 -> 6.286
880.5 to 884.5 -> 3.37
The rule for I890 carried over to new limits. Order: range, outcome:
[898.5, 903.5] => 5.37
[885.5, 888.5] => 2.3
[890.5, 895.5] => 3.36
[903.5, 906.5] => 6.16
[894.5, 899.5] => 4.6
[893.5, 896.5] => 3.99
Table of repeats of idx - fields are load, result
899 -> 5.207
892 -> 2.914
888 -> 2.385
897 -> 4.551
